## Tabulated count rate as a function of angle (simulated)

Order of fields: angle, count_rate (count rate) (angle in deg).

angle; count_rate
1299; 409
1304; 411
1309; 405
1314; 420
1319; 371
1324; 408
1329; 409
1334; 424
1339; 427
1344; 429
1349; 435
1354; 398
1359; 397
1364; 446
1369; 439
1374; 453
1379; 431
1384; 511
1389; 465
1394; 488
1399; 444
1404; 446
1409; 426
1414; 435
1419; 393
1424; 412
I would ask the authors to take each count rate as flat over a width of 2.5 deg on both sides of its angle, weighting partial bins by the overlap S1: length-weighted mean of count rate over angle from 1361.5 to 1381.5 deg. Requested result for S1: 442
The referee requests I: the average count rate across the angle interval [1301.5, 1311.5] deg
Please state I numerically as 408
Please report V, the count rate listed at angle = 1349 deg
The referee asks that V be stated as 435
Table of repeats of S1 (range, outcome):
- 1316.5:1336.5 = 403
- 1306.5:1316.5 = 412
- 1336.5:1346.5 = 428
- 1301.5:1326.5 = 403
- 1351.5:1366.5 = 414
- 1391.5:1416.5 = 448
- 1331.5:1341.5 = 426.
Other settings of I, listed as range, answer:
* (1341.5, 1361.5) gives 415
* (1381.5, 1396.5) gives 488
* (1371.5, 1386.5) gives 465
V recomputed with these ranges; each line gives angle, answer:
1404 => 446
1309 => 405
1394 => 488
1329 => 409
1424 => 412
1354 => 398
